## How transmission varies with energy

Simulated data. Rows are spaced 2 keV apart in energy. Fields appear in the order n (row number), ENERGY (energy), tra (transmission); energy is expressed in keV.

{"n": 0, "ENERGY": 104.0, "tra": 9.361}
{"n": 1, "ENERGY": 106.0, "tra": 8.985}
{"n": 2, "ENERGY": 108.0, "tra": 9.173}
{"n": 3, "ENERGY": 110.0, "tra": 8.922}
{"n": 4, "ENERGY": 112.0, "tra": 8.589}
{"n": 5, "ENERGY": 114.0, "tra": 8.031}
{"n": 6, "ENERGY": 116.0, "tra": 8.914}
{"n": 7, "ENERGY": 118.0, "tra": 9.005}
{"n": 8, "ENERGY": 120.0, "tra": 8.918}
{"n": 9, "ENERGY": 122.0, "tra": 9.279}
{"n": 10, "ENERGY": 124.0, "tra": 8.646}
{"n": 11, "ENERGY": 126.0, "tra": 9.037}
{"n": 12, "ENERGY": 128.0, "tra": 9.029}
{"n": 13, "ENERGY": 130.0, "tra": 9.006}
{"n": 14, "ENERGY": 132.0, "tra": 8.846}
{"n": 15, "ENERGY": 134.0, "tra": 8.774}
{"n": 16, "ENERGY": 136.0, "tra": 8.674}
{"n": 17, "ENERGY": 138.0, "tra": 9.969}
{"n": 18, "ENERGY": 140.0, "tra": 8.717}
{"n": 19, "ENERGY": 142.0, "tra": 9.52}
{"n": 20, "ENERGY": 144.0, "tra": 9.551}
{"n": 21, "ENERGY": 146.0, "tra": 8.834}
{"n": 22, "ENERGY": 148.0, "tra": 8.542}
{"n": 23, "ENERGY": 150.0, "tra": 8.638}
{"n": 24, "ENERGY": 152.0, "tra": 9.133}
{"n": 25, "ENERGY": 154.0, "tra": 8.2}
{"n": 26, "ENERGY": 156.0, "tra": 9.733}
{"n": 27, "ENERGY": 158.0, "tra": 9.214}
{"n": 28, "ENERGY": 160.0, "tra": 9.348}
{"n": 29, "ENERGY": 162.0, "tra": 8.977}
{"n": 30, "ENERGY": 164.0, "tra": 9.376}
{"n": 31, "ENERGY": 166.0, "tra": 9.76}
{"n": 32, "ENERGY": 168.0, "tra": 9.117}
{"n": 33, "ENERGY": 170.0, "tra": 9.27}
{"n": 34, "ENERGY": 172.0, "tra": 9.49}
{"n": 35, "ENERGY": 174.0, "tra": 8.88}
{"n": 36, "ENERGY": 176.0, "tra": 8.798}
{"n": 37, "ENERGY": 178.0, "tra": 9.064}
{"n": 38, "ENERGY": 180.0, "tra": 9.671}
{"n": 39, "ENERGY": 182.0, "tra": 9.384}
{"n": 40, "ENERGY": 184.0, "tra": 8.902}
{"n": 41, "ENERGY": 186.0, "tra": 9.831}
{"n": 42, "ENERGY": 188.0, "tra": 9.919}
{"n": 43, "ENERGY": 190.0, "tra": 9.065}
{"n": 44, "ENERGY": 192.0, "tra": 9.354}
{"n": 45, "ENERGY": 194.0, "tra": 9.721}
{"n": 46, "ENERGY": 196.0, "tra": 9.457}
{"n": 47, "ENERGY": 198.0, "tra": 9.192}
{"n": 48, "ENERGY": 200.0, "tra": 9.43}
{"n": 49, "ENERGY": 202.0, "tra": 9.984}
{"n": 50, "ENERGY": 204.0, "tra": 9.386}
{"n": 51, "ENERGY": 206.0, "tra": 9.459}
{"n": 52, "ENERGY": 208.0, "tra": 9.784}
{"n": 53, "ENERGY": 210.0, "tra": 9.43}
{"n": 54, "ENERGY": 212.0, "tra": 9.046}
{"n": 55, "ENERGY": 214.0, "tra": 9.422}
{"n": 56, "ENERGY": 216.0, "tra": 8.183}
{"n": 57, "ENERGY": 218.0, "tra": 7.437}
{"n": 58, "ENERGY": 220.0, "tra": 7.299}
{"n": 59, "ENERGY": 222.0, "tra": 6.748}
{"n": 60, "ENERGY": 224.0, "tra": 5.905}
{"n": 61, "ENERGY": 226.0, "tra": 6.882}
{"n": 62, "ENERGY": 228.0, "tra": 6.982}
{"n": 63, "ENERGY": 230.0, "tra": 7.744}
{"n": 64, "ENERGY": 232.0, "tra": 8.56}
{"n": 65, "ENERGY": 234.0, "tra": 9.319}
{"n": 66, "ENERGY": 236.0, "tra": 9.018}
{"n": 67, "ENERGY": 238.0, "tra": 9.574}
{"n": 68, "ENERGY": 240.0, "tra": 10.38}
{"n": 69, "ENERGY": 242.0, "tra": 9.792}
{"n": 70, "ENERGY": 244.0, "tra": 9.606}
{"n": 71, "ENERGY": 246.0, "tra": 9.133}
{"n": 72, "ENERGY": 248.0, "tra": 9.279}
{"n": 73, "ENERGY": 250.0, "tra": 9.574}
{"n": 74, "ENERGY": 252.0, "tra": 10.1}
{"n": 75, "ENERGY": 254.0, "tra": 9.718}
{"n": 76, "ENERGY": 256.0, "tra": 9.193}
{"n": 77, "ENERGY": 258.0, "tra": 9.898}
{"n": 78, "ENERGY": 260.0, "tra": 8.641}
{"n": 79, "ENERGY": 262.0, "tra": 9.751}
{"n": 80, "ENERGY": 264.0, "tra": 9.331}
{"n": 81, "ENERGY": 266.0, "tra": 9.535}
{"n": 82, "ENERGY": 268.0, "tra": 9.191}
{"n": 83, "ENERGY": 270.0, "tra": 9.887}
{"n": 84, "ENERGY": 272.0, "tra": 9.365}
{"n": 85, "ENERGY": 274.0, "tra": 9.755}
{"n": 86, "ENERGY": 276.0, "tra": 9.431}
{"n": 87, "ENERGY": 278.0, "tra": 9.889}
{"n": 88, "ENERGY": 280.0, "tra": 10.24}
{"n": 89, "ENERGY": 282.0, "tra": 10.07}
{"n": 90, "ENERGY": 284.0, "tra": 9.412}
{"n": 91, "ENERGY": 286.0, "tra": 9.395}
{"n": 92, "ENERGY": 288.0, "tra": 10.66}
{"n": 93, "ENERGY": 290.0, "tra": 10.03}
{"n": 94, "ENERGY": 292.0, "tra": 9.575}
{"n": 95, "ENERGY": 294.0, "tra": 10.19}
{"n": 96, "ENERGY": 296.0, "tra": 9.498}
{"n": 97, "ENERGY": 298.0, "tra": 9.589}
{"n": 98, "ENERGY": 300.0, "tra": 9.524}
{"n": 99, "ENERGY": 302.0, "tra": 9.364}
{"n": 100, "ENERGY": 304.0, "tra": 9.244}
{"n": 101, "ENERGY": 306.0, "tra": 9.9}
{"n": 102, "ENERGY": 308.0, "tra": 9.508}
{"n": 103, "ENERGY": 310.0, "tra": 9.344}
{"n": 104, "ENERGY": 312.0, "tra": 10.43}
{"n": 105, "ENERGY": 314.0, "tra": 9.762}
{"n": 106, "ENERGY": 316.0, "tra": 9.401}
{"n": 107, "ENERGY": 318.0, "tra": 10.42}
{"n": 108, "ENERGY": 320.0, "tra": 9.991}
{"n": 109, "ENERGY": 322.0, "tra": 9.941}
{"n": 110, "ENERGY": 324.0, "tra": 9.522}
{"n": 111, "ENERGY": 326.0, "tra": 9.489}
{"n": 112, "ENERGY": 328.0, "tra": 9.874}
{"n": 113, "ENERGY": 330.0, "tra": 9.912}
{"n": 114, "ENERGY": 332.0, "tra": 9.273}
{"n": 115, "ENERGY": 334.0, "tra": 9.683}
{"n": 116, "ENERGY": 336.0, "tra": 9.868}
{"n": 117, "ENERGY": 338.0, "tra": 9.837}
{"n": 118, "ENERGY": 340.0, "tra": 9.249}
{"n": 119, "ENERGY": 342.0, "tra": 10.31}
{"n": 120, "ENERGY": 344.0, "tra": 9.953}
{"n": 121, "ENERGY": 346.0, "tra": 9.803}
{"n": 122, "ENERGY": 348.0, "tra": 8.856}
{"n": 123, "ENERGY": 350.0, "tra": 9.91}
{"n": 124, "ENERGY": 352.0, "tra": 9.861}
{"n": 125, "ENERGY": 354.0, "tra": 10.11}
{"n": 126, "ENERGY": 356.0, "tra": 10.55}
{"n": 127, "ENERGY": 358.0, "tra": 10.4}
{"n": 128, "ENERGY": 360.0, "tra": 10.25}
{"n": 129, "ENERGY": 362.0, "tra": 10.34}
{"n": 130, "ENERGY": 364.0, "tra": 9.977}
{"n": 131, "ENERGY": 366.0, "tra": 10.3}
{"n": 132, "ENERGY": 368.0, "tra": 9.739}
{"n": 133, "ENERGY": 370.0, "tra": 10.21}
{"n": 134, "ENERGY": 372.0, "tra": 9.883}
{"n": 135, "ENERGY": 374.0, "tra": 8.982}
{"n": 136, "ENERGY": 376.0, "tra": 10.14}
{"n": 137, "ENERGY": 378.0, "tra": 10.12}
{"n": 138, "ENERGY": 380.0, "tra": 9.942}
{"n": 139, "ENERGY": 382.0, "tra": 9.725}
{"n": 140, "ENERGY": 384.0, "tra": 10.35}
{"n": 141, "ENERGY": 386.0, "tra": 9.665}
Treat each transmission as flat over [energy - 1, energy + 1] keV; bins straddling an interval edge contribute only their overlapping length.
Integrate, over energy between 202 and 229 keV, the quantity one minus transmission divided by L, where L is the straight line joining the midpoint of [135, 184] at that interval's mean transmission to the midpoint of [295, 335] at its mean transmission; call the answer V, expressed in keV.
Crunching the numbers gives 3.2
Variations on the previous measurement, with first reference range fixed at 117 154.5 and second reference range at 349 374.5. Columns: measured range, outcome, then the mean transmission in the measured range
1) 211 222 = 1.44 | 8.14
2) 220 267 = 3.13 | 8.86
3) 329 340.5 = 0.32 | 9.65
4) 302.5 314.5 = 0.15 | 9.68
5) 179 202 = -0.58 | 9.47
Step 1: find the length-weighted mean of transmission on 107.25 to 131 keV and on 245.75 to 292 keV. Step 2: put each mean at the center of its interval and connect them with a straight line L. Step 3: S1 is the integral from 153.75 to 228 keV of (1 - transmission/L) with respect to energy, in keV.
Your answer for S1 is 2.2 keV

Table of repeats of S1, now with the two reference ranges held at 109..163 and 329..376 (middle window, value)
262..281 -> -0.2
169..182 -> -0.1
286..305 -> -0.2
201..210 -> -0.4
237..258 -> -0.5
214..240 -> 3.9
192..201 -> -0.2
